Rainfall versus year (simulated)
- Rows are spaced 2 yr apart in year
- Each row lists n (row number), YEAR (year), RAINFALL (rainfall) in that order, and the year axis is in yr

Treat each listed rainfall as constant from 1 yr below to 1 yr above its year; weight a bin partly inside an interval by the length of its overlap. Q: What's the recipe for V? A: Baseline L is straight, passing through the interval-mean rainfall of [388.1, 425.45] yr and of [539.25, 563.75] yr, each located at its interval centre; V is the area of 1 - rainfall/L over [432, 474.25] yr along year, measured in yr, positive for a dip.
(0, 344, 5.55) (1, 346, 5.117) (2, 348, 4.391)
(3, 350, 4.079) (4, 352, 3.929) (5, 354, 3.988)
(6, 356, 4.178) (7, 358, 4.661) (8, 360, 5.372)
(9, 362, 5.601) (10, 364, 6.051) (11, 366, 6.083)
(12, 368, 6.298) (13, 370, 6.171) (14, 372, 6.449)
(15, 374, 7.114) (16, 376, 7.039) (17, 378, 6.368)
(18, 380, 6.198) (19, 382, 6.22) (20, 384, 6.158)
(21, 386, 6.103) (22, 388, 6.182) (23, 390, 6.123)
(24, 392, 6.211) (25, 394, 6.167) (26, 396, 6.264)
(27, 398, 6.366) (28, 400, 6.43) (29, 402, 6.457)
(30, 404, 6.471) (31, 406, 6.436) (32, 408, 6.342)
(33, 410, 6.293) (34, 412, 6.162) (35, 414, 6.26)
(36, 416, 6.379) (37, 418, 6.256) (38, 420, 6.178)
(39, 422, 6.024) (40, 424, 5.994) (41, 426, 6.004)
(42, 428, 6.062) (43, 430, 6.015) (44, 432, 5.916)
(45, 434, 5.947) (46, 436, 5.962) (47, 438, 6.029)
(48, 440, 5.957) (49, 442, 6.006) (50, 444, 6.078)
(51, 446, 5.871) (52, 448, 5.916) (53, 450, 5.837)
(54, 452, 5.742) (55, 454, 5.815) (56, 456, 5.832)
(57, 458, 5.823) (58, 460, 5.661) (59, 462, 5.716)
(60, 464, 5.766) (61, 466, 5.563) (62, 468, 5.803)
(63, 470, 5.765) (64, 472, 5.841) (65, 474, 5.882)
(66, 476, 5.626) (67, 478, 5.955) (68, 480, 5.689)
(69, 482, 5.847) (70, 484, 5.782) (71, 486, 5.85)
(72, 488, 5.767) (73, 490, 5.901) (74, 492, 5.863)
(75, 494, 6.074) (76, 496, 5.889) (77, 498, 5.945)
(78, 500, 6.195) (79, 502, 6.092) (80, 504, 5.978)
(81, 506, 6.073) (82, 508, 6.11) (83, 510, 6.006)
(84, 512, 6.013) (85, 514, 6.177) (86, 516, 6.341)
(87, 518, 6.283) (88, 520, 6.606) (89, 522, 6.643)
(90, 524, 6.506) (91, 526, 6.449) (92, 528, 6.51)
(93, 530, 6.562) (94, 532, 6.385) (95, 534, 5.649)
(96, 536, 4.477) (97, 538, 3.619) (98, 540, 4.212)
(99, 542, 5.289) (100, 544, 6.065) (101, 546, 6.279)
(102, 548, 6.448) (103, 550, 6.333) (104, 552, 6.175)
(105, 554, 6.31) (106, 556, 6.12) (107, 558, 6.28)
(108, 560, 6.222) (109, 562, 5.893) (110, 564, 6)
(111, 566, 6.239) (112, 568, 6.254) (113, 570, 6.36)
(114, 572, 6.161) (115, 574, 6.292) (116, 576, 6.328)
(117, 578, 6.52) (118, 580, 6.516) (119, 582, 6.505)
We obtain 2.23 yr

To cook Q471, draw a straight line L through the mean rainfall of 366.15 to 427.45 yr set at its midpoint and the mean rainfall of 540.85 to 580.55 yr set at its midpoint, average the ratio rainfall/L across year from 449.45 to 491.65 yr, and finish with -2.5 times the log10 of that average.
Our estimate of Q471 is 0.08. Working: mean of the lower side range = 6.3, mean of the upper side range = 6.19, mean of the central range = 5.78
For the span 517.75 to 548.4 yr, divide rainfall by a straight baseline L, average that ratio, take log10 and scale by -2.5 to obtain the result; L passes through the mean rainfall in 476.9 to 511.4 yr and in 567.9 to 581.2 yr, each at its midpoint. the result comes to 0.05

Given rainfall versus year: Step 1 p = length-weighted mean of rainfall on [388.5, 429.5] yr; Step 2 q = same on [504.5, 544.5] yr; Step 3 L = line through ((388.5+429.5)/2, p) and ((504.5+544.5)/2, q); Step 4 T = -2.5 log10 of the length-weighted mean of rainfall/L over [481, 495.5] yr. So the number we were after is 0.02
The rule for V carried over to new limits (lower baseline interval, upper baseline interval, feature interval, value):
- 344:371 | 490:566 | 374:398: -4.92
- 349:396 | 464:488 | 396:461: -3.38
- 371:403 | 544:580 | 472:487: 1.18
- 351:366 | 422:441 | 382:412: -4.39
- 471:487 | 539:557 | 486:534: -2.58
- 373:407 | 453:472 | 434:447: -0.09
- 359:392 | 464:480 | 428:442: -0.09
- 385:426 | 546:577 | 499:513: 0.38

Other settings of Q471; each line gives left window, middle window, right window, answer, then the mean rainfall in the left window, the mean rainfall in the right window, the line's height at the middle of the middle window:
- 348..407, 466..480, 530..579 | 0.022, 5.88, 5.93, 5.9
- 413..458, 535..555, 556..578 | 0.122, 6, 6.21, 6.18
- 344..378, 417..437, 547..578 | -0.062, 5.44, 6.24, 5.7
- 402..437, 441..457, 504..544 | 0.037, 6.17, 5.9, 6.09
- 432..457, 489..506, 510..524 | 0.040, 5.92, 6.33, 6.22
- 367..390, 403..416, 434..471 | -0.031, 6.38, 5.84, 6.16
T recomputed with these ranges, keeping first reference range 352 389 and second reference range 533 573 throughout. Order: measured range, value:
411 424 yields -0.064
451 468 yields 0.017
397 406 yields -0.104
